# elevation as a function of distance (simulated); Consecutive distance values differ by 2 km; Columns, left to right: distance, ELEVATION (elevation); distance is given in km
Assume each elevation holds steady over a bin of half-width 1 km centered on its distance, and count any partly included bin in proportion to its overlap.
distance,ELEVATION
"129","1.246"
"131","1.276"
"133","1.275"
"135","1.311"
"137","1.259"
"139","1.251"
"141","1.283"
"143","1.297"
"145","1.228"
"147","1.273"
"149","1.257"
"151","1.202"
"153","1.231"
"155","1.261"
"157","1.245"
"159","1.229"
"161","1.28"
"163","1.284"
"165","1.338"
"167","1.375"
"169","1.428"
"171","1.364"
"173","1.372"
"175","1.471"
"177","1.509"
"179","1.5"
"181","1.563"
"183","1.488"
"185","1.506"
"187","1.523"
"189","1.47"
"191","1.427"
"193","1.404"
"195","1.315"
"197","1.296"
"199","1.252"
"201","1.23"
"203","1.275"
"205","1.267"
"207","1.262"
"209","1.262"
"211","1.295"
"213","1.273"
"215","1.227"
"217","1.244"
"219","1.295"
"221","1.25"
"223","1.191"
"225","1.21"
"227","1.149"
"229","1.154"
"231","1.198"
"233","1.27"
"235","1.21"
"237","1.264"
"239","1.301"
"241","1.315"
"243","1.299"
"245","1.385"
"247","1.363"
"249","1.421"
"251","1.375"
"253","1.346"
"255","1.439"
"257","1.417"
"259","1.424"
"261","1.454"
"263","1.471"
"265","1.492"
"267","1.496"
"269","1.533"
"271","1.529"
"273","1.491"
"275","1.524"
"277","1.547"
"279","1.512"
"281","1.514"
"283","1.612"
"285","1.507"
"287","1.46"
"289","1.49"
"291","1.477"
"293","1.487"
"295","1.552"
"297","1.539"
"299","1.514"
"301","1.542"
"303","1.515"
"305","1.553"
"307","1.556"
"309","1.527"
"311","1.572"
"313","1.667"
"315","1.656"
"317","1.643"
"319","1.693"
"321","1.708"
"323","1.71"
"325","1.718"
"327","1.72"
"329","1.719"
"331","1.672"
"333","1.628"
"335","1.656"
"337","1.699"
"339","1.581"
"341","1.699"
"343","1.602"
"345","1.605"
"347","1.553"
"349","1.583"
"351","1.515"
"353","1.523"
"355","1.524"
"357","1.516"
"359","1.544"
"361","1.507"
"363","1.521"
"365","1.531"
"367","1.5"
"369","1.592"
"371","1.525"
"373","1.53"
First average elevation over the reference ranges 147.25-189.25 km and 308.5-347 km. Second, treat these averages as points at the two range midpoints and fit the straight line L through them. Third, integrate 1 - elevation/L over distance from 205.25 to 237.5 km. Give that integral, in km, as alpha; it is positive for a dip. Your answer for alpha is 5.09 km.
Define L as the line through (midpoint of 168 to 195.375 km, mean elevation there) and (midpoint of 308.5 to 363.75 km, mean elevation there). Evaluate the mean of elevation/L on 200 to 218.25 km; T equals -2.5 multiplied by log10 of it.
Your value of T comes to 0.18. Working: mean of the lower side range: 1.46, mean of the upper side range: 1.62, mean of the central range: 1.26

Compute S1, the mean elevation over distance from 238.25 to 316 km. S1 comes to 1.48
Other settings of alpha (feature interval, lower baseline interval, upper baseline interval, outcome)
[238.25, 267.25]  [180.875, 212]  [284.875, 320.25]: 1.3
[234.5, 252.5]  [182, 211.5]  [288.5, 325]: 1.5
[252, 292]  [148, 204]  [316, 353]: 1.2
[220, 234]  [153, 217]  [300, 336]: 2.3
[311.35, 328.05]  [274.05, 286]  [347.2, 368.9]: -1.7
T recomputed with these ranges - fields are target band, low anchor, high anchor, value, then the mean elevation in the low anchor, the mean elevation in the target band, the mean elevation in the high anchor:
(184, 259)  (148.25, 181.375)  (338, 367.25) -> 0.08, 1.34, 1.31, 1.55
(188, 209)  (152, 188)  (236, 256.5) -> 0.05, 1.39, 1.32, 1.35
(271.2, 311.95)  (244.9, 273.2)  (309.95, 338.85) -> 0.02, 1.44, 1.52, 1.67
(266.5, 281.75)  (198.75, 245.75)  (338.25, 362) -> -0.11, 1.25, 1.52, 1.56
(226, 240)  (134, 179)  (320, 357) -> 0.18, 1.31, 1.22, 1.63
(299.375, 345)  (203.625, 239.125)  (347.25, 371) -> -0.13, 1.24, 1.64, 1.53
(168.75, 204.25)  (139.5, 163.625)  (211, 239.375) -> -0.14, 1.26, 1.41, 1.23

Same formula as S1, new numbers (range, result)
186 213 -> 1.33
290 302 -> 1.52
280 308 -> 1.52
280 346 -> 1.6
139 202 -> 1.35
